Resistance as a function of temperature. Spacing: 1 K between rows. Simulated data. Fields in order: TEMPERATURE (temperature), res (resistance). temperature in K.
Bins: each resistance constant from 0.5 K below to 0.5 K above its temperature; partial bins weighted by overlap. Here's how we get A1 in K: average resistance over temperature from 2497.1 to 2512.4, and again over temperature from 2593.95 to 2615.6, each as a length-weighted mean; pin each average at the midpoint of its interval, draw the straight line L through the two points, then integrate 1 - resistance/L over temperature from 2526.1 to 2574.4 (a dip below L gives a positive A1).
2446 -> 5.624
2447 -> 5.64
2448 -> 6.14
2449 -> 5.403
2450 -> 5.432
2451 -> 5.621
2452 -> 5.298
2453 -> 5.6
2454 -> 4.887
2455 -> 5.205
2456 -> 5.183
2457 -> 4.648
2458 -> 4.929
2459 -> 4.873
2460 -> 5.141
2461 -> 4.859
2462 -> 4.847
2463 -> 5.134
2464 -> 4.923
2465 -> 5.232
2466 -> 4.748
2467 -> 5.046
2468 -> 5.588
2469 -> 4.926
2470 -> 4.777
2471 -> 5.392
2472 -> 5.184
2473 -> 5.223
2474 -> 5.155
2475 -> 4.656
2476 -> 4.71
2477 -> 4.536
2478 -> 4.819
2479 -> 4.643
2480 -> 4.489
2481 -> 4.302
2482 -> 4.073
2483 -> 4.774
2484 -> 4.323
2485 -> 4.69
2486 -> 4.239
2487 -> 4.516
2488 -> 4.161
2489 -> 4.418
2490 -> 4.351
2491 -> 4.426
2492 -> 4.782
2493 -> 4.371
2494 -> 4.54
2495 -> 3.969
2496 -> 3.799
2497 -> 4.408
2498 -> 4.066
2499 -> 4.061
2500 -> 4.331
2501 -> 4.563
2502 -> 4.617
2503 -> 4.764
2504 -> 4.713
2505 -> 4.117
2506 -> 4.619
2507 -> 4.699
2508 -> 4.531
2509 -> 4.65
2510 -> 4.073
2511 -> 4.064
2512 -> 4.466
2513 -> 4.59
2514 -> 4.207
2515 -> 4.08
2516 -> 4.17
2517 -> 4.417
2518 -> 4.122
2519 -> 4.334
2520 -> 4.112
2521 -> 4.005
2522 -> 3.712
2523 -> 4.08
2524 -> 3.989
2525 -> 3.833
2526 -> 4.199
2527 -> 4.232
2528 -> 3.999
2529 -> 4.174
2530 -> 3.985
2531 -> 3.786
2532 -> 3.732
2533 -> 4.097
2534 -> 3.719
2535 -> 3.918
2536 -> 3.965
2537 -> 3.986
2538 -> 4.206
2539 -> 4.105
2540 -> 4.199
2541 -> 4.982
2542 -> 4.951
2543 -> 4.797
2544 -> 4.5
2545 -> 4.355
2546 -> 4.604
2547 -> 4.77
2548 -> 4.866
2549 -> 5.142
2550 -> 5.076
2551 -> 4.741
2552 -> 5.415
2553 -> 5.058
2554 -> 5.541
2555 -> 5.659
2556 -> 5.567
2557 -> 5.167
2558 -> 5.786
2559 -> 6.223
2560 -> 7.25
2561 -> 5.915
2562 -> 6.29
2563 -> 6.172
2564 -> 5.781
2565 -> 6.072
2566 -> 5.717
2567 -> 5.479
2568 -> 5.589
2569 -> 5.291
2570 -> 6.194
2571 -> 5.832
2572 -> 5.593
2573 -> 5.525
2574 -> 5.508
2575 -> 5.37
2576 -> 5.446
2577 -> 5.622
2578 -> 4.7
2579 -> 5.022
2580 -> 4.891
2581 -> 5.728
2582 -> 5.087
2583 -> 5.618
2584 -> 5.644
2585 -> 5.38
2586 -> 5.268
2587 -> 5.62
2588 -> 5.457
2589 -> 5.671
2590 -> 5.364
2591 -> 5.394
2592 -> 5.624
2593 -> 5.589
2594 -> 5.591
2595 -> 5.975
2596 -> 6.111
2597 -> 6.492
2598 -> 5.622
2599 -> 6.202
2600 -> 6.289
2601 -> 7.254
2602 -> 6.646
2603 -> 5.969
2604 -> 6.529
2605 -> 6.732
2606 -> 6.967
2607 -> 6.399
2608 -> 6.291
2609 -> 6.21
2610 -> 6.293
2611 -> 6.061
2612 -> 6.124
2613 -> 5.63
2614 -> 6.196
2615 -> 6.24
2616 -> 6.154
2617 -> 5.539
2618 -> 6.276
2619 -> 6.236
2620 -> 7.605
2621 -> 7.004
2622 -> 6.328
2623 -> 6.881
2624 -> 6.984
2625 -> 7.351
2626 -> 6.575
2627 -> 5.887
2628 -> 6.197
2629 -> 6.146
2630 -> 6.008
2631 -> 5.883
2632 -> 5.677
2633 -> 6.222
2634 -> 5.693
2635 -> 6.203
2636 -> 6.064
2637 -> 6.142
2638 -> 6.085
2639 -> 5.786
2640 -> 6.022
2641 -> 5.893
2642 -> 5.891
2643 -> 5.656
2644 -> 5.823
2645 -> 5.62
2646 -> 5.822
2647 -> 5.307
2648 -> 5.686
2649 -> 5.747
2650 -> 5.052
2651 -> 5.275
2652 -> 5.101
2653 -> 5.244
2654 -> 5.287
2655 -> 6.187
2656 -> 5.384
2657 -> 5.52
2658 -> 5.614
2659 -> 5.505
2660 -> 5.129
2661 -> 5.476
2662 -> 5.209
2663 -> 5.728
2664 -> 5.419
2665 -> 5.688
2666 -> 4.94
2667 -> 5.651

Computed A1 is 2.4 K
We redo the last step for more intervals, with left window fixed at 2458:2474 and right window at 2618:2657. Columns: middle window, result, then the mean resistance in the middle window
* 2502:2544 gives 8.9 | 4.24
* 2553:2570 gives -0.8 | 5.83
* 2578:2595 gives 0.9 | 5.43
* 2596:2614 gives -1.6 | 6.33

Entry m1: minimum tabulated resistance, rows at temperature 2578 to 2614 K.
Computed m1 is 4.7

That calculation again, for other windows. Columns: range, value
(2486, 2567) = 3.712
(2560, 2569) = 5.291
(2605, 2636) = 5.539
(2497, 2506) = 4.061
